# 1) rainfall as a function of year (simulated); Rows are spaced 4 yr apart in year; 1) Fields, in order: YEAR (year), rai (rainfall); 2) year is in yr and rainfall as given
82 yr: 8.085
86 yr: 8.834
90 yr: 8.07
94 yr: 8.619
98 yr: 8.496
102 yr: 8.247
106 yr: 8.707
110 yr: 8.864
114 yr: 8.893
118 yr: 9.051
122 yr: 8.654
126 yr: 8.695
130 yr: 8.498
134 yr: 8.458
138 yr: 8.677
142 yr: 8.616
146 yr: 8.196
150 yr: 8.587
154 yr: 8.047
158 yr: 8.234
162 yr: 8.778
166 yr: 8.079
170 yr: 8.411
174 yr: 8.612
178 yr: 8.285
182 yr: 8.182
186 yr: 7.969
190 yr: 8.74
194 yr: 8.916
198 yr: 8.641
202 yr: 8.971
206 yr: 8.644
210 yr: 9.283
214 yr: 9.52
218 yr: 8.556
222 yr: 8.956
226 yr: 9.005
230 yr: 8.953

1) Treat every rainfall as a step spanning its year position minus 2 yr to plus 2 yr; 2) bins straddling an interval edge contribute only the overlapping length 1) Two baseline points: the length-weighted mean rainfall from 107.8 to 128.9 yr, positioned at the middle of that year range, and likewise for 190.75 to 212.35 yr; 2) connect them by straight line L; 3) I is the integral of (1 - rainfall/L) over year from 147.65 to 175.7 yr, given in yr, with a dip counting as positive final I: 1.5 yr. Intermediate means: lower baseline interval 8.82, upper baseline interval 8.89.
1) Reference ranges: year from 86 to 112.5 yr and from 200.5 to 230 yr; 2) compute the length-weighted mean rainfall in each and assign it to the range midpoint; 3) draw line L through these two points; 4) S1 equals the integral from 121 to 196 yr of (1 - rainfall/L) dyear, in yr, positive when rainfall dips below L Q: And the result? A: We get 2.7 yr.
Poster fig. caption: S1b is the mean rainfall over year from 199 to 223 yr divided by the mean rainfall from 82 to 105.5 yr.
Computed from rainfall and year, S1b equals 1.1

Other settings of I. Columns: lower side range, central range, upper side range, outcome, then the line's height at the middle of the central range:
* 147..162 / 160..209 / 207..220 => 1.1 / 8.72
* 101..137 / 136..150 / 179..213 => 0.3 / 8.68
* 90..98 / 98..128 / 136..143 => -0.6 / 8.53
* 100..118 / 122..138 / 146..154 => -0.1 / 8.53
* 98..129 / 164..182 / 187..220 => 1.0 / 8.82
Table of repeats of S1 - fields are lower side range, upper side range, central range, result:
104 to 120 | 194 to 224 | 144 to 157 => 0.9 yr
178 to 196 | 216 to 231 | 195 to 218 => -0.8 yr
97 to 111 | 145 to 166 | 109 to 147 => -0.9 yr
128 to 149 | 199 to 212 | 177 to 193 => 0.9 yr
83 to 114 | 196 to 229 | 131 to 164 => 1.0 yr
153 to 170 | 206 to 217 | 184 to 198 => 0.4 yr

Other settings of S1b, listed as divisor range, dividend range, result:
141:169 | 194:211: 1.06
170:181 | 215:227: 1.06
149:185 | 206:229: 1.08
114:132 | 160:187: 0.95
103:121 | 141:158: 0.94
